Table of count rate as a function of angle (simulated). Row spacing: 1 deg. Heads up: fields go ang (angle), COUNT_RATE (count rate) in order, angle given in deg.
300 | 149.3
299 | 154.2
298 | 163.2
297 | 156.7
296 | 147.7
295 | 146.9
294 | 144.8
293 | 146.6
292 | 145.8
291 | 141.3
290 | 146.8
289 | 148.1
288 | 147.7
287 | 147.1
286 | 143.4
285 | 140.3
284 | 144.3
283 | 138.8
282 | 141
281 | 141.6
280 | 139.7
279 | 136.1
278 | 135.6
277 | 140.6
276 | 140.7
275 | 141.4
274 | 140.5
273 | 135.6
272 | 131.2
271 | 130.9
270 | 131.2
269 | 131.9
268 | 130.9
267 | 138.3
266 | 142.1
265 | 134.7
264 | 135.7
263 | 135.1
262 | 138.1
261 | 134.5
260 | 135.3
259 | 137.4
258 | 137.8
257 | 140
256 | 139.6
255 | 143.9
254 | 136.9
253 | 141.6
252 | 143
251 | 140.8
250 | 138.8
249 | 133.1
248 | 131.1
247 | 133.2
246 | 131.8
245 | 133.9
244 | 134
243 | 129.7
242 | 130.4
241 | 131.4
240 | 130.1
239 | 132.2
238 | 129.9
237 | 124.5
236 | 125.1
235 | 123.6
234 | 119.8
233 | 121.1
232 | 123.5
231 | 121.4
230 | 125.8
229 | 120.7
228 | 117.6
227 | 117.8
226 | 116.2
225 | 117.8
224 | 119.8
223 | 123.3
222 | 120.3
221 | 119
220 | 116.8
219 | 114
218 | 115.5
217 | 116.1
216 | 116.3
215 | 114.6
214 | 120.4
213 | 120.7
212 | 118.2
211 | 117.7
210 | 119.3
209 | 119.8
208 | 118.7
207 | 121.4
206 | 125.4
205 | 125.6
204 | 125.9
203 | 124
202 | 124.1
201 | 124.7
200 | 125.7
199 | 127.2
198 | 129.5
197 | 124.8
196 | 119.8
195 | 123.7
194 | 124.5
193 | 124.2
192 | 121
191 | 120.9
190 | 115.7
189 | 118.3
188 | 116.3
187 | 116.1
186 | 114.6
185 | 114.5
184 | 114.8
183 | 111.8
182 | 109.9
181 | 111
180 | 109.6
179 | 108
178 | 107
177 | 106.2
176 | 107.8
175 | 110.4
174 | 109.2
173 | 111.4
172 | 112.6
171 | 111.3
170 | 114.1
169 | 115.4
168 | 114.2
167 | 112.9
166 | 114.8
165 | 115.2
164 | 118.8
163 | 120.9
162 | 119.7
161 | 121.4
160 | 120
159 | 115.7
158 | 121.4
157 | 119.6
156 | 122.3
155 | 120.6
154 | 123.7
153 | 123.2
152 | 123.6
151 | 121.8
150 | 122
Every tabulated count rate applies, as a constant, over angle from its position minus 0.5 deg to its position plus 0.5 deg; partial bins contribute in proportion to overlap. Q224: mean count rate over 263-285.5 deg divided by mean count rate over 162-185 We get 1.22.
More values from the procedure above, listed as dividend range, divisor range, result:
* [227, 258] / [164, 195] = 1.15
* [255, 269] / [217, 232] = 1.15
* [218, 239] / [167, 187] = 1.09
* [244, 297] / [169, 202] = 1.20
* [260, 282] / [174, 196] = 1.19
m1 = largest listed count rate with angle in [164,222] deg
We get 129.5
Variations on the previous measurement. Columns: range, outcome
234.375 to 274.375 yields 143.9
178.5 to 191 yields 120.9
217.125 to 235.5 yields 125.8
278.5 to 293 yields 148.1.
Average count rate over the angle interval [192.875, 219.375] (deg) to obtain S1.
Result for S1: 122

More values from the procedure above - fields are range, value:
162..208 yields 117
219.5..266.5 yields 130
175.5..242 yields 120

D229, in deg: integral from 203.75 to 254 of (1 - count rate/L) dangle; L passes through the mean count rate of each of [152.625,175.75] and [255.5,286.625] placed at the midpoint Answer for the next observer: 1.8 deg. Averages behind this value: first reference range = 117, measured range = 125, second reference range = 138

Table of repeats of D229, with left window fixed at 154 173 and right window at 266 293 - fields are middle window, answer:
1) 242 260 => -0.3 deg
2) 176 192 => 1.1 deg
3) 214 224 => 0.8 deg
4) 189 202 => 0.0 deg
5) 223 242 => 1.1 deg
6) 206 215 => 0.5 deg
